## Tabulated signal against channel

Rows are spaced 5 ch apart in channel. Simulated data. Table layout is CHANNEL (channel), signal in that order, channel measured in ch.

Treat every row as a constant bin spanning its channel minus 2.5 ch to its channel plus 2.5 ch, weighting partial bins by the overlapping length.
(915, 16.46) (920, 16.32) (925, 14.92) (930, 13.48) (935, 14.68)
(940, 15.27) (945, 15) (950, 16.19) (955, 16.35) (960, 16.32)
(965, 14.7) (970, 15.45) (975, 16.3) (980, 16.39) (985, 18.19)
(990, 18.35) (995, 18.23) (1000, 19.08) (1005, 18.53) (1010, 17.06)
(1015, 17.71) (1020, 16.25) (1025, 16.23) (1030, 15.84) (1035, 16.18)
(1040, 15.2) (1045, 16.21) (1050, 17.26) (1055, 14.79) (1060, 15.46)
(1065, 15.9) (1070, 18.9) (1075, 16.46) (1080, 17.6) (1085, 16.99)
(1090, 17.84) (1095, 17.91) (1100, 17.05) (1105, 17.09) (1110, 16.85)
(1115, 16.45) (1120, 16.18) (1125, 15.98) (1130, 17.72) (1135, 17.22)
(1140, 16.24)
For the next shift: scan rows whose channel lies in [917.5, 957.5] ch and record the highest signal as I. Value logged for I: 16.35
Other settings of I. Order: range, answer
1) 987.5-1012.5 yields 19.08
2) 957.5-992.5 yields 18.35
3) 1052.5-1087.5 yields 18.9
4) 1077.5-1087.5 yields 17.6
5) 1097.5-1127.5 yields 17.09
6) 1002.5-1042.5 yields 18.53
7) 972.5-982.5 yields 16.39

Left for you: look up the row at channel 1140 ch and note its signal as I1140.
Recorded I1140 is 16.24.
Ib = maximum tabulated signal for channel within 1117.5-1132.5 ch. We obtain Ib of 17.72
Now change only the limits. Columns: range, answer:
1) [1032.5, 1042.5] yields 16.18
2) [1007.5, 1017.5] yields 17.71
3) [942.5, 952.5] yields 16.19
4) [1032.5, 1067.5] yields 17.26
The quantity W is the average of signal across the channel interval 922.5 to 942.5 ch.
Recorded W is 14.6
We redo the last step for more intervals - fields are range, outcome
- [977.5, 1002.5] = 18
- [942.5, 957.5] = 15.8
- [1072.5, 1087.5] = 17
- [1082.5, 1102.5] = 17.4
